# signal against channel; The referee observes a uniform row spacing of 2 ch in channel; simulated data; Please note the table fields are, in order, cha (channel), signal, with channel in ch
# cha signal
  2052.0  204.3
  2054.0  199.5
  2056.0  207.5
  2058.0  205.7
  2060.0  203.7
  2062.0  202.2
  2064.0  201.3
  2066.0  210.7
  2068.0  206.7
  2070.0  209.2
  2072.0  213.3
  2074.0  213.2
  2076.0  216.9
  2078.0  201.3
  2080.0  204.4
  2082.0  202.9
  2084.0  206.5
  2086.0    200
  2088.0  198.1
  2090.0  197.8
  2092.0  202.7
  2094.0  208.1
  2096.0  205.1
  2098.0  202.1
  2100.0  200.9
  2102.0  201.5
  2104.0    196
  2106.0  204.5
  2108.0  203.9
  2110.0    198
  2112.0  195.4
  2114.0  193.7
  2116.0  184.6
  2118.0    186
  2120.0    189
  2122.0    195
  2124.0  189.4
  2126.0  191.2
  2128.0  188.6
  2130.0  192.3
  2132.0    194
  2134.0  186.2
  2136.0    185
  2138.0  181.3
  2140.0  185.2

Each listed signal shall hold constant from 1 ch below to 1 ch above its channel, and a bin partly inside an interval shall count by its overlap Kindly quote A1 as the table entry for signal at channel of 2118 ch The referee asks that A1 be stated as 186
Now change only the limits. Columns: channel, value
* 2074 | 213.2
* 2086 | 200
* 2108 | 203.9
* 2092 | 202.7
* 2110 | 198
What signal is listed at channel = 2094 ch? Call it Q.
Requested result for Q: 208.1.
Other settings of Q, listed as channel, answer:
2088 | 198.1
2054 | 199.5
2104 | 196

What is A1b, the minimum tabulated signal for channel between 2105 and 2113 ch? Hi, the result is 195.4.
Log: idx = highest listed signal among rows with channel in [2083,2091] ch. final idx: 206.5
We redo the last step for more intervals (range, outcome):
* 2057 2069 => 210.7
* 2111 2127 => 195.4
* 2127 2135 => 194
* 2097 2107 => 204.5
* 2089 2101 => 208.1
